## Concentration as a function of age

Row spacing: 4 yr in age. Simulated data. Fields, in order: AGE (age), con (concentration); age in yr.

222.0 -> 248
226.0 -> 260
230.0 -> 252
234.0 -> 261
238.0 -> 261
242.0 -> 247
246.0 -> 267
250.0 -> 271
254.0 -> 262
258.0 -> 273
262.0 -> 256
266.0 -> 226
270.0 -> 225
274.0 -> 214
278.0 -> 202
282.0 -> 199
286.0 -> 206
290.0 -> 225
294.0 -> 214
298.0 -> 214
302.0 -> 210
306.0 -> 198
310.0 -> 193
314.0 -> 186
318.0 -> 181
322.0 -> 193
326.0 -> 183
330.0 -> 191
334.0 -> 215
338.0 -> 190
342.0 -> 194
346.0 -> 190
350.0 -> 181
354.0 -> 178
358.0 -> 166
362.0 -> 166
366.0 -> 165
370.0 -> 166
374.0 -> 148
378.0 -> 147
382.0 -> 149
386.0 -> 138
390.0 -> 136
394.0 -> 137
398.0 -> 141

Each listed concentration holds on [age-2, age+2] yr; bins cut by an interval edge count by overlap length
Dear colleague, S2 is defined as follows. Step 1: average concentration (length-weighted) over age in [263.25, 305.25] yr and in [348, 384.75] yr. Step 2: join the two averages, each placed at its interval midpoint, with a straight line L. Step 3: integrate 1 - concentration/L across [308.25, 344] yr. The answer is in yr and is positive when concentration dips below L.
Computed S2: -0.86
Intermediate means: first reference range 214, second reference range 162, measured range 192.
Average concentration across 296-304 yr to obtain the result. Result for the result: 212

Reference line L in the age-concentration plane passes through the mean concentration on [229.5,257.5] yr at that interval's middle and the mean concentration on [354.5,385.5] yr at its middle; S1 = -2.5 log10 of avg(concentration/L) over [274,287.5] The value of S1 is 0.14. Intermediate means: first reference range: 261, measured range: 204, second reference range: 158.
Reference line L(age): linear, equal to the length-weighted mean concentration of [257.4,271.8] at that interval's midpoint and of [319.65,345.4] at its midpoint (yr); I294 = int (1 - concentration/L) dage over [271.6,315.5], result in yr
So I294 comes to 3.1 yr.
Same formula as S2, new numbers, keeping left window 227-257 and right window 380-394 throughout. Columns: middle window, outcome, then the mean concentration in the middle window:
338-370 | -1.8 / 177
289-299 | 0.0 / 217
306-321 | 1.0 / 189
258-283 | 1.3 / 225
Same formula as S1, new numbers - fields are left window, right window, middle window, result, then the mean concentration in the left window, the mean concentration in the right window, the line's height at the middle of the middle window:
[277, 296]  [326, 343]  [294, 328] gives 0.04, 210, 196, 203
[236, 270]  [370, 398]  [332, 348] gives -0.09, 256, 144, 182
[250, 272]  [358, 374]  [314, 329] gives 0.08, 250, 164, 200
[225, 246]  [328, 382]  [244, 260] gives -0.10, 257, 176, 246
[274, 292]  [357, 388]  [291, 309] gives -0.06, 209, 155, 199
